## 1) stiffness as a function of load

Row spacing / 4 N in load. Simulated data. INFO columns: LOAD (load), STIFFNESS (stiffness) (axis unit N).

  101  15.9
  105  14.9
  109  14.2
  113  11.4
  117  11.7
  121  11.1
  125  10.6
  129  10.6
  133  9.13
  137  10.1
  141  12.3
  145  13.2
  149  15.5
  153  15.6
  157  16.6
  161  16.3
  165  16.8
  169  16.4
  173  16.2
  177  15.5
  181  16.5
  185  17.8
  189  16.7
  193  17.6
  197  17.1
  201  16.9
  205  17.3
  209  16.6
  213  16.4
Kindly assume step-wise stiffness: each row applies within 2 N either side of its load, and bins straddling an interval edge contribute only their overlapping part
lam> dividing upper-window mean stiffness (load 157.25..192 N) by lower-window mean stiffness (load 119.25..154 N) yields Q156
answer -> 1.4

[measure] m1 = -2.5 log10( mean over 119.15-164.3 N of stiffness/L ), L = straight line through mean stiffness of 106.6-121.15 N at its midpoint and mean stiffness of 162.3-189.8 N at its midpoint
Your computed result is 0.109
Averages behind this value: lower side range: 12.3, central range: 12.9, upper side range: 16.5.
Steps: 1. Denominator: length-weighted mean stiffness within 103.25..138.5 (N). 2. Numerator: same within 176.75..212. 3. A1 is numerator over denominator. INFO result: 1.47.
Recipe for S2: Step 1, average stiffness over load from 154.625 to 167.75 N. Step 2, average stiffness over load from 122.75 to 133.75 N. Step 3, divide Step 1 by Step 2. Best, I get 1.61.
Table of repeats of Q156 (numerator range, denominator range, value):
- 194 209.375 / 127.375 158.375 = 1.33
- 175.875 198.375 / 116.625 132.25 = 1.57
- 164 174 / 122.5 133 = 1.59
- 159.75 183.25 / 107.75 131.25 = 1.42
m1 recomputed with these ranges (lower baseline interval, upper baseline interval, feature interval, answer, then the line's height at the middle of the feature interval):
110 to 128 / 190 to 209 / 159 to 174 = -0.12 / 14.8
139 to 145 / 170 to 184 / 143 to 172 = -0.11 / 14.2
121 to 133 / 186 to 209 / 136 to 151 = -0.08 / 12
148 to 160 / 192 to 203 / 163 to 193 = 0.00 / 16.6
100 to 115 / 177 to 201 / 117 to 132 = 0.33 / 14.6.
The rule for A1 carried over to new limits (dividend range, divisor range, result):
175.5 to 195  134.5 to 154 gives 1.28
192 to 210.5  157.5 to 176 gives 1.04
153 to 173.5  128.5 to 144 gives 1.53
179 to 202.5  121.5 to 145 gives 1.58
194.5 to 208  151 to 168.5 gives 1.05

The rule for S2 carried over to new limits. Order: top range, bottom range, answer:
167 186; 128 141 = 1.60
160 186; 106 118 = 1.30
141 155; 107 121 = 1.18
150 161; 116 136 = 1.52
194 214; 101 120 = 1.28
